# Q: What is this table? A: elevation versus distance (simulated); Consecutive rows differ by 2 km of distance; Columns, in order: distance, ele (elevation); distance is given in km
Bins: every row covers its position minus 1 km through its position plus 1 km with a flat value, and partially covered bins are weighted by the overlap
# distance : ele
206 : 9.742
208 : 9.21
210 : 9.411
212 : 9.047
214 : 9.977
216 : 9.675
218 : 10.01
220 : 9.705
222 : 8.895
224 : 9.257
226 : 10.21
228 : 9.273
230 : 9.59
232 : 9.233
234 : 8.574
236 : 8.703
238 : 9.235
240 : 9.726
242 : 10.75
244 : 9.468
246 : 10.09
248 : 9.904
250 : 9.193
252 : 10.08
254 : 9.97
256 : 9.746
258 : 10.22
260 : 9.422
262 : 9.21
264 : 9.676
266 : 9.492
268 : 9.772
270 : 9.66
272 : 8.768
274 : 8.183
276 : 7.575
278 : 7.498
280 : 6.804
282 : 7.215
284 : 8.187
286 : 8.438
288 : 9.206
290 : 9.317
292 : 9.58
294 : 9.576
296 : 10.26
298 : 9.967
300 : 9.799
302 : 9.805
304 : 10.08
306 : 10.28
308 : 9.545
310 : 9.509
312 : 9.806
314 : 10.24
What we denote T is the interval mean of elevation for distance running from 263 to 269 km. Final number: 9.65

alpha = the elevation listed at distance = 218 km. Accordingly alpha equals 10.01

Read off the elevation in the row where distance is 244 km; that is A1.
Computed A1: 9.468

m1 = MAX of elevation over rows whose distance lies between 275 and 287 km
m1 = 8.438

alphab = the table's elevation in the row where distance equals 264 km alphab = 9.676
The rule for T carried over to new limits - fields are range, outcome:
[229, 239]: 9.07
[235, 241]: 9.22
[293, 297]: 9.92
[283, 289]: 8.61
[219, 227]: 9.52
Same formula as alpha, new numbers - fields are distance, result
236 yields 8.703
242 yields 10.75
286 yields 8.438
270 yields 9.66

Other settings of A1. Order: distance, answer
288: 9.206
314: 10.24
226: 10.21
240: 9.726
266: 9.492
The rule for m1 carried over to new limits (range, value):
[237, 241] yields 9.726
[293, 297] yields 10.26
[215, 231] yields 10.21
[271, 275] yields 8.768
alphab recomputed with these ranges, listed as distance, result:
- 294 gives 9.576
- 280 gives 6.804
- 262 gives 9.21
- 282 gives 7.215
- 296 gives 10.26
